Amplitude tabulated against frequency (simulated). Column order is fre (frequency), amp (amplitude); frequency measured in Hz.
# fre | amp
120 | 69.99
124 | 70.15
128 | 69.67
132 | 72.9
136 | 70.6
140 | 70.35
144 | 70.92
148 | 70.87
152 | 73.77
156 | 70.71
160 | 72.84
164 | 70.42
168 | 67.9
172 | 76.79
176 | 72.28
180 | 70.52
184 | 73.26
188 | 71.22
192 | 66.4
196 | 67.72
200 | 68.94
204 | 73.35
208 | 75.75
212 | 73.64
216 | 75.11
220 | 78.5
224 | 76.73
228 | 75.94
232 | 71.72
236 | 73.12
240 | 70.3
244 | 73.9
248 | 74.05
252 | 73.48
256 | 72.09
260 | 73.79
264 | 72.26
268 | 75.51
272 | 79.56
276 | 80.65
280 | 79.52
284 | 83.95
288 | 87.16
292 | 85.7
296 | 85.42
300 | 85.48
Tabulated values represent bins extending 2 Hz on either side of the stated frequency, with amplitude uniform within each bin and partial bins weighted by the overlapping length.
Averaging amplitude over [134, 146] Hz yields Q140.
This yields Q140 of 70.6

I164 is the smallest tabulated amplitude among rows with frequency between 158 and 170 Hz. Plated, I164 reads 67.9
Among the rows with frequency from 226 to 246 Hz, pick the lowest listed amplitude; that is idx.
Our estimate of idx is 70.3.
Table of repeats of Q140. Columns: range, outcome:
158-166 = 71.6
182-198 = 69.7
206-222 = 75.8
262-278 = 77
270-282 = 79.9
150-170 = 71.1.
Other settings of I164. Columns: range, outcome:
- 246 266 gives 72.09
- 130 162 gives 70.35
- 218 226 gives 76.73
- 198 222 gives 68.94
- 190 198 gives 66.4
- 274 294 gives 79.52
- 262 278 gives 72.26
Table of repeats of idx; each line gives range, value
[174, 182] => 70.52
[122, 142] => 69.67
